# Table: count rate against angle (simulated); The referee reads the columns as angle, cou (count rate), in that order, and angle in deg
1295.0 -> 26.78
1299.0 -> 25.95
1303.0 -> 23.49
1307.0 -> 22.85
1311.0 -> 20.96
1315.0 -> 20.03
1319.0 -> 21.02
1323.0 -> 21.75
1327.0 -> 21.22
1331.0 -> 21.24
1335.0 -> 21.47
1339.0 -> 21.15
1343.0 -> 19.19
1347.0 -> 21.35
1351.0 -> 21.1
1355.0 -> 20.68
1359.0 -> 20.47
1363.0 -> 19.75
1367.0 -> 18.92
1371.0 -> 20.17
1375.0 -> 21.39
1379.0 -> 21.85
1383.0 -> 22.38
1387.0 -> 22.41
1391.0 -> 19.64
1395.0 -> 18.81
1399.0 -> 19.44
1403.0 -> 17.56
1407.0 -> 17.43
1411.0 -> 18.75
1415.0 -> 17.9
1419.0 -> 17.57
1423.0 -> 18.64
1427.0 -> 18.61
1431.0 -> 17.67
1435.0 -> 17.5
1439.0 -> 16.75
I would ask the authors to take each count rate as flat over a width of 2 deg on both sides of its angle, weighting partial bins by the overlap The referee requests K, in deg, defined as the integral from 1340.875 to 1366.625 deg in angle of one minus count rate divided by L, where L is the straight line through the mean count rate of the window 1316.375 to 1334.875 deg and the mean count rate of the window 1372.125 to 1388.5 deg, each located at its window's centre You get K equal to 1.5 deg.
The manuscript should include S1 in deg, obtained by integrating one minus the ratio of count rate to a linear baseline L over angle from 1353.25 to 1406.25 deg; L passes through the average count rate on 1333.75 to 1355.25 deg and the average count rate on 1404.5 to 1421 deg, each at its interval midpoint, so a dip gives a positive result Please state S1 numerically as -2.5 deg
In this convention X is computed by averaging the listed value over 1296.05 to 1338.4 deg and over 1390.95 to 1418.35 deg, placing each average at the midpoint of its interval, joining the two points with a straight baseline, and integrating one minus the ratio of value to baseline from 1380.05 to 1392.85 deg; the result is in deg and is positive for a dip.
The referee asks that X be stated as -1.6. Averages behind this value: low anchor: 22.1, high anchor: 18.4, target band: 21.5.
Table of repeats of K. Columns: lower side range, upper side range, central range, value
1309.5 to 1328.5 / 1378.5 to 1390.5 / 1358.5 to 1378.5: 1.35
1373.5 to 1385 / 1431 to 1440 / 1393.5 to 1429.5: 1.75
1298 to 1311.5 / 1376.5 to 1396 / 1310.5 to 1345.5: 2.84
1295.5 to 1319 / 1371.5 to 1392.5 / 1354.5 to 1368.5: 1.24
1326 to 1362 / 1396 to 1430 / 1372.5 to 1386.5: -1.71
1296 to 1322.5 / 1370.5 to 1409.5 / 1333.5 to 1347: 0.56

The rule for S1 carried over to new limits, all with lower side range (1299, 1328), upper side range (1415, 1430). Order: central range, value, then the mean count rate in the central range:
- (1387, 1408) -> 0.1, 19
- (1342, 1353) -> 0.0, 20.7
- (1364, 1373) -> 0.2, 19.6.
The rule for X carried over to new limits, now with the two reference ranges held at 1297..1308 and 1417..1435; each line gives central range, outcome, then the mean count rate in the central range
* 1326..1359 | 2.0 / 20.9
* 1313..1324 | 1.2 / 20.9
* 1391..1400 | 0.2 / 19.2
